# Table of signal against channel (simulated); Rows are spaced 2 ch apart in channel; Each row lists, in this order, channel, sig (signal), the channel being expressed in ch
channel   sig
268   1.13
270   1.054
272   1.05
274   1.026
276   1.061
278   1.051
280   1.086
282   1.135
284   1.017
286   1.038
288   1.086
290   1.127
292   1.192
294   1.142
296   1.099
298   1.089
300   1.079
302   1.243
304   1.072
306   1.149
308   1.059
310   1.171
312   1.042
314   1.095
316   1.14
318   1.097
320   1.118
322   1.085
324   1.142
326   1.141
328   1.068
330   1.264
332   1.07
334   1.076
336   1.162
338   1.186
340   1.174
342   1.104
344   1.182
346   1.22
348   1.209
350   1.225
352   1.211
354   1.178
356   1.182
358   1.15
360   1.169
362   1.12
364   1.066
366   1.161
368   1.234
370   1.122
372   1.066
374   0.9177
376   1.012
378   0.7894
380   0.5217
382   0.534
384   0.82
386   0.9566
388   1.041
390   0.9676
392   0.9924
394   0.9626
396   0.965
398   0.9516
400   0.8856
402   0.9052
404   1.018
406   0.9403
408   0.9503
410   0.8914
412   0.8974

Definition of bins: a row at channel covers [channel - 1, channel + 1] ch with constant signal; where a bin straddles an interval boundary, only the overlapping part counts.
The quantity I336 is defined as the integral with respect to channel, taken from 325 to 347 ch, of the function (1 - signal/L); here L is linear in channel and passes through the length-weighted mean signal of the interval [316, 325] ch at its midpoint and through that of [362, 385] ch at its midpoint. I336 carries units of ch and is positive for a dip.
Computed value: -1.8 ch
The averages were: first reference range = 1.11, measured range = 1.15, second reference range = 0.939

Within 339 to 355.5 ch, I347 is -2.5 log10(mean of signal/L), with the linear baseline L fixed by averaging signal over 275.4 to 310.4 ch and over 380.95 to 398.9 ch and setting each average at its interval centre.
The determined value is -0.19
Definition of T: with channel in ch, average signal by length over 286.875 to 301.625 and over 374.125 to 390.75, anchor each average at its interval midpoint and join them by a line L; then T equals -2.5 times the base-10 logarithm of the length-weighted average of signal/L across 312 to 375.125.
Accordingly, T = -0.19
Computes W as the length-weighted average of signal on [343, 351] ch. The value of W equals 1.21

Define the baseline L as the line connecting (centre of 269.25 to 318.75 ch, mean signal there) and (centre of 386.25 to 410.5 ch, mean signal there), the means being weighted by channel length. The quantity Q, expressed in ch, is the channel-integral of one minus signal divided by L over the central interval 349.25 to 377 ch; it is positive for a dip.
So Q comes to -3.4 ch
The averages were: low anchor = 1.1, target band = 1.13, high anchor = 0.957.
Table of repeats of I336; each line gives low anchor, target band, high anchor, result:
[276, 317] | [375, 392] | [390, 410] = 2.3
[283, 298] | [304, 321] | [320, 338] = 0.1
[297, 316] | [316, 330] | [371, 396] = -0.8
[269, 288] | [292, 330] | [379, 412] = -4.0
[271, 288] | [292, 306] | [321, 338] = -0.5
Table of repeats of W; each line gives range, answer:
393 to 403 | 0.934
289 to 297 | 1.14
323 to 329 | 1.12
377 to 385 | 0.666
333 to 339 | 1.14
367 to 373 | 1.14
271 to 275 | 1.04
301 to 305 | 1.16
